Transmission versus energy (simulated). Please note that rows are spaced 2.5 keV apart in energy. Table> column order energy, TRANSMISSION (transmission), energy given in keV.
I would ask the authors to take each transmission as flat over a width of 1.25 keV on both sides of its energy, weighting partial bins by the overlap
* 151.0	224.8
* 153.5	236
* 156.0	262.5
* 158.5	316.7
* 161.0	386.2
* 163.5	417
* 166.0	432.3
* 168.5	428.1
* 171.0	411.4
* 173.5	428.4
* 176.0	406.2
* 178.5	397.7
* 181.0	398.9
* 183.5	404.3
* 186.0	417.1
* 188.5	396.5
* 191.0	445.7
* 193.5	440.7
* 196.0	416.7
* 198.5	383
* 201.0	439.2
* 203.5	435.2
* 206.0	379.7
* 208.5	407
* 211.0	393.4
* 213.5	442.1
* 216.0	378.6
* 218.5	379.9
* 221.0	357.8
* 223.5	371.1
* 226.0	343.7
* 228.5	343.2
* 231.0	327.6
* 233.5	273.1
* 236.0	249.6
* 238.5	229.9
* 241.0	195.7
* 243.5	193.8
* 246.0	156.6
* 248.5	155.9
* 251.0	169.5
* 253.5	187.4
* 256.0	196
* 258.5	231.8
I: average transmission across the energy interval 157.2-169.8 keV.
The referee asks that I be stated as 396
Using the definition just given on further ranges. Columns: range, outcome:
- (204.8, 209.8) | 393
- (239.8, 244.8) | 194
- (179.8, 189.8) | 404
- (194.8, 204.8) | 418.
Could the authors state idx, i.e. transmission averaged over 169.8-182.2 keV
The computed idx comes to 409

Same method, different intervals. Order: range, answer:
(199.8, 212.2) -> 411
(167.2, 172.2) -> 420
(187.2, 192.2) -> 421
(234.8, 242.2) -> 225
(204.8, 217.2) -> 400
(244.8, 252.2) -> 161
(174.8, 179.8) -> 402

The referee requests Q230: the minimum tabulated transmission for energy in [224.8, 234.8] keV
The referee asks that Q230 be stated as 273.1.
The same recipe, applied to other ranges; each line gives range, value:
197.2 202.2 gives 383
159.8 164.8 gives 386.2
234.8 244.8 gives 193.8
